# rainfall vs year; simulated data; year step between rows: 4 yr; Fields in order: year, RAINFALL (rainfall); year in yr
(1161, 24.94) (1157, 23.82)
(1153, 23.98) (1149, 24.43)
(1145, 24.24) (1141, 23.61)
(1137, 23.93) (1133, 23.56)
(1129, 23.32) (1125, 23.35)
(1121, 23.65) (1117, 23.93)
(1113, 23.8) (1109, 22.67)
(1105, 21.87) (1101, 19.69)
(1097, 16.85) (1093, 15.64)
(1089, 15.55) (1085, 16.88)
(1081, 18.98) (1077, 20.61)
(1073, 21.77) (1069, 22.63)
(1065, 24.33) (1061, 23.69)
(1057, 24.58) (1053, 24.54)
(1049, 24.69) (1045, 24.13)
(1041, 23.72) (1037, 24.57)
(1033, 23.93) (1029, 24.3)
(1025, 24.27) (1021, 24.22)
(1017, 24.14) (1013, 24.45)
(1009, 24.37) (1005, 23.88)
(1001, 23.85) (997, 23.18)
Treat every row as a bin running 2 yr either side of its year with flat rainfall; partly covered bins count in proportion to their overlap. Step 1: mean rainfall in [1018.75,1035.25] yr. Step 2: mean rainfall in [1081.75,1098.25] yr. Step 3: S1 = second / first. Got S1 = 0.68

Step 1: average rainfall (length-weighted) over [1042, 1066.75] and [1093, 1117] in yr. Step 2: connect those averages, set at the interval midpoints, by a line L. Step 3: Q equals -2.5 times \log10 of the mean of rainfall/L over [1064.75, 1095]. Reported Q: 0.173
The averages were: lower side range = 24.3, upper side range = 20.8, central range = 19.3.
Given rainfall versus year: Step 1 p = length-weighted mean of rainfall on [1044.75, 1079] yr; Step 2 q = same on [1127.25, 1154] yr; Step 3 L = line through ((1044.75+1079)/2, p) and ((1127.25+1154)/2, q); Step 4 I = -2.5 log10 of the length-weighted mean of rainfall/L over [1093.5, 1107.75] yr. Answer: 0.22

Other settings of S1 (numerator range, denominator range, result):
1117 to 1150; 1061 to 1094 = 1.19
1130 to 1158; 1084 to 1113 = 1.27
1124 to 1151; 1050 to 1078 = 1.02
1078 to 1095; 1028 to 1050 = 0.70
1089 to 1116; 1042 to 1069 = 0.82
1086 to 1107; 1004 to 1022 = 0.74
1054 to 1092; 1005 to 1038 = 0.86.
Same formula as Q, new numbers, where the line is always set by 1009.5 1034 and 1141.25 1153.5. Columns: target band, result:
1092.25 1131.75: 0.117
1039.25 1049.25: 0.006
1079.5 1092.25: 0.389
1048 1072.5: 0.014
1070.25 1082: 0.169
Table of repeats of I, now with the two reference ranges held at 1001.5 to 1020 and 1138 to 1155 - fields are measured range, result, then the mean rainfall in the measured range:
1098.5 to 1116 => 0.100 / 22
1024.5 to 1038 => -0.004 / 24.2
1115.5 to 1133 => 0.024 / 23.6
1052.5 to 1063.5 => -0.004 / 24.2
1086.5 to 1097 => 0.452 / 15.9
